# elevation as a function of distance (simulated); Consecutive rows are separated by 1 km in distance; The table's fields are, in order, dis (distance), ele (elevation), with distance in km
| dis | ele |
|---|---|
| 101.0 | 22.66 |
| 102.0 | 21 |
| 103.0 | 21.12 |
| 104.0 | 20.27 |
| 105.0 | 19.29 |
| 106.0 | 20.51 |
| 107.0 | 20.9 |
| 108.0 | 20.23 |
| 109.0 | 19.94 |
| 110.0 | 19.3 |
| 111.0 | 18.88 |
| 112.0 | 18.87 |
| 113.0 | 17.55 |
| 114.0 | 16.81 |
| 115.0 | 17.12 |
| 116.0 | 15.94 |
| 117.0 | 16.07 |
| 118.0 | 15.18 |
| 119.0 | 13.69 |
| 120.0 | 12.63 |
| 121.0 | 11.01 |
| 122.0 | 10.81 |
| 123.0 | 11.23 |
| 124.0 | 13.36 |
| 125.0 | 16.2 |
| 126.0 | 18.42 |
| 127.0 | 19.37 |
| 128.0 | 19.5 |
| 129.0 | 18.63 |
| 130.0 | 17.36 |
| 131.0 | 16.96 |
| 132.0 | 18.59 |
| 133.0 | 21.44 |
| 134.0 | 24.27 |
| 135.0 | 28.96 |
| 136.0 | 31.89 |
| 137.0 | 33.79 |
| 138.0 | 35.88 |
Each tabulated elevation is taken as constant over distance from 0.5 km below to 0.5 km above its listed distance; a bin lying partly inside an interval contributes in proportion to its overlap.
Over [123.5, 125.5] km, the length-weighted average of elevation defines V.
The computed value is 14.8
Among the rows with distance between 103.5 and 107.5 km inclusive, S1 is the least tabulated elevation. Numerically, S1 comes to 19.29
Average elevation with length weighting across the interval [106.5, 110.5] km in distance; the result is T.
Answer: 20.1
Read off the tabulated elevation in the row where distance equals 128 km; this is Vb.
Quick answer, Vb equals 19.5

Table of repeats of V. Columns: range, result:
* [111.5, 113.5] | 18.2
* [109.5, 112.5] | 19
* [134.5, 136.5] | 30.4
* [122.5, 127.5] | 15.7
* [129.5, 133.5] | 18.6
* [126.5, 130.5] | 18.7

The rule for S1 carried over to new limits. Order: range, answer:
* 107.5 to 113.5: 17.55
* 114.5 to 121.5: 11.01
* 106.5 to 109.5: 19.94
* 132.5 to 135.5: 21.44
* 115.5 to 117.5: 15.94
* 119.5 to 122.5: 10.81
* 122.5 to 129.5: 11.23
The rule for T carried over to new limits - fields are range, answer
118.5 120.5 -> 13.2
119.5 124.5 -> 11.8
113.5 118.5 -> 16.2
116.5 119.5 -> 15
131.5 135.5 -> 23.3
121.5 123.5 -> 11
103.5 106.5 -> 20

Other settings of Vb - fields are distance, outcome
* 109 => 19.94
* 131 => 16.96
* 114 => 16.81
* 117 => 16.07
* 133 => 21.44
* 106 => 20.51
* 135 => 28.96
